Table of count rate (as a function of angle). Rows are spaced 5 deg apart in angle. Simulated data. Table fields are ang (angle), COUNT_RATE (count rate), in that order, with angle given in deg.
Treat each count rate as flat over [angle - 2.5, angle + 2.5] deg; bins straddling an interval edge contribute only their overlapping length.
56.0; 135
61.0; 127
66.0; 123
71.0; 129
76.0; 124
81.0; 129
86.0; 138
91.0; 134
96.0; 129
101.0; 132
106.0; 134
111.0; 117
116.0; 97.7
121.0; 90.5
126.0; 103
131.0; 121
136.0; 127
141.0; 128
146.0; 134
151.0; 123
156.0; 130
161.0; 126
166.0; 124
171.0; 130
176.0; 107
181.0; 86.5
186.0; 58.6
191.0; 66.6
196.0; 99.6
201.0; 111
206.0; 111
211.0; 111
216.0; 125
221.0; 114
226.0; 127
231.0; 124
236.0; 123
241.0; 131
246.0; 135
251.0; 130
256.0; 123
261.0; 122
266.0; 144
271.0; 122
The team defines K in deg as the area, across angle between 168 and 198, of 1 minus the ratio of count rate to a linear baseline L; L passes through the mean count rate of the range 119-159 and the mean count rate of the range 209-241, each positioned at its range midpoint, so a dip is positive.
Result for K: 7.2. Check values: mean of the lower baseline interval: 120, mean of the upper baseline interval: 122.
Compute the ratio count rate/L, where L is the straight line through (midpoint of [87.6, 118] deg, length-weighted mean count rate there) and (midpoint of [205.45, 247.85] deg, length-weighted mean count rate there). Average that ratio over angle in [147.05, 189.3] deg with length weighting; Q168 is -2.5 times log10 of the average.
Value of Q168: 0.12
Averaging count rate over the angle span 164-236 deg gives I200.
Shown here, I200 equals 107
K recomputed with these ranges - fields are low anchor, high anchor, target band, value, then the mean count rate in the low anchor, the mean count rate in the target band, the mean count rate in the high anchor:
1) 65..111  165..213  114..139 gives 2.0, 130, 108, 99.7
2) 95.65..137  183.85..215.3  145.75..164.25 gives -3.7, 116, 127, 95.2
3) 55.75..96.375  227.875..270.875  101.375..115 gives 0.6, 130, 123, 129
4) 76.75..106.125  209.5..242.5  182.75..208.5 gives 7.3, 132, 89.3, 122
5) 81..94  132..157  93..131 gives 4.7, 134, 115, 128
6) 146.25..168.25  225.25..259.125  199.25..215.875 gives 1.8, 127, 113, 127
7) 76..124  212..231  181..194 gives 5.7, 122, 68.6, 121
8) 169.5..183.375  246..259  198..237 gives 0.1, 106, 118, 128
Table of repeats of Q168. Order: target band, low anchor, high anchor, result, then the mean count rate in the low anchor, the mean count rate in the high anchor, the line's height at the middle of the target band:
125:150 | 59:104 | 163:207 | -0.10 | 130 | 99.3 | 113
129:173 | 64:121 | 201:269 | -0.02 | 125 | 124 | 124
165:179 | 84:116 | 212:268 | 0.08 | 128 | 127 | 127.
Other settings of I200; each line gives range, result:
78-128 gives 121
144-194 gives 108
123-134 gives 112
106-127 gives 106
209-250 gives 124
